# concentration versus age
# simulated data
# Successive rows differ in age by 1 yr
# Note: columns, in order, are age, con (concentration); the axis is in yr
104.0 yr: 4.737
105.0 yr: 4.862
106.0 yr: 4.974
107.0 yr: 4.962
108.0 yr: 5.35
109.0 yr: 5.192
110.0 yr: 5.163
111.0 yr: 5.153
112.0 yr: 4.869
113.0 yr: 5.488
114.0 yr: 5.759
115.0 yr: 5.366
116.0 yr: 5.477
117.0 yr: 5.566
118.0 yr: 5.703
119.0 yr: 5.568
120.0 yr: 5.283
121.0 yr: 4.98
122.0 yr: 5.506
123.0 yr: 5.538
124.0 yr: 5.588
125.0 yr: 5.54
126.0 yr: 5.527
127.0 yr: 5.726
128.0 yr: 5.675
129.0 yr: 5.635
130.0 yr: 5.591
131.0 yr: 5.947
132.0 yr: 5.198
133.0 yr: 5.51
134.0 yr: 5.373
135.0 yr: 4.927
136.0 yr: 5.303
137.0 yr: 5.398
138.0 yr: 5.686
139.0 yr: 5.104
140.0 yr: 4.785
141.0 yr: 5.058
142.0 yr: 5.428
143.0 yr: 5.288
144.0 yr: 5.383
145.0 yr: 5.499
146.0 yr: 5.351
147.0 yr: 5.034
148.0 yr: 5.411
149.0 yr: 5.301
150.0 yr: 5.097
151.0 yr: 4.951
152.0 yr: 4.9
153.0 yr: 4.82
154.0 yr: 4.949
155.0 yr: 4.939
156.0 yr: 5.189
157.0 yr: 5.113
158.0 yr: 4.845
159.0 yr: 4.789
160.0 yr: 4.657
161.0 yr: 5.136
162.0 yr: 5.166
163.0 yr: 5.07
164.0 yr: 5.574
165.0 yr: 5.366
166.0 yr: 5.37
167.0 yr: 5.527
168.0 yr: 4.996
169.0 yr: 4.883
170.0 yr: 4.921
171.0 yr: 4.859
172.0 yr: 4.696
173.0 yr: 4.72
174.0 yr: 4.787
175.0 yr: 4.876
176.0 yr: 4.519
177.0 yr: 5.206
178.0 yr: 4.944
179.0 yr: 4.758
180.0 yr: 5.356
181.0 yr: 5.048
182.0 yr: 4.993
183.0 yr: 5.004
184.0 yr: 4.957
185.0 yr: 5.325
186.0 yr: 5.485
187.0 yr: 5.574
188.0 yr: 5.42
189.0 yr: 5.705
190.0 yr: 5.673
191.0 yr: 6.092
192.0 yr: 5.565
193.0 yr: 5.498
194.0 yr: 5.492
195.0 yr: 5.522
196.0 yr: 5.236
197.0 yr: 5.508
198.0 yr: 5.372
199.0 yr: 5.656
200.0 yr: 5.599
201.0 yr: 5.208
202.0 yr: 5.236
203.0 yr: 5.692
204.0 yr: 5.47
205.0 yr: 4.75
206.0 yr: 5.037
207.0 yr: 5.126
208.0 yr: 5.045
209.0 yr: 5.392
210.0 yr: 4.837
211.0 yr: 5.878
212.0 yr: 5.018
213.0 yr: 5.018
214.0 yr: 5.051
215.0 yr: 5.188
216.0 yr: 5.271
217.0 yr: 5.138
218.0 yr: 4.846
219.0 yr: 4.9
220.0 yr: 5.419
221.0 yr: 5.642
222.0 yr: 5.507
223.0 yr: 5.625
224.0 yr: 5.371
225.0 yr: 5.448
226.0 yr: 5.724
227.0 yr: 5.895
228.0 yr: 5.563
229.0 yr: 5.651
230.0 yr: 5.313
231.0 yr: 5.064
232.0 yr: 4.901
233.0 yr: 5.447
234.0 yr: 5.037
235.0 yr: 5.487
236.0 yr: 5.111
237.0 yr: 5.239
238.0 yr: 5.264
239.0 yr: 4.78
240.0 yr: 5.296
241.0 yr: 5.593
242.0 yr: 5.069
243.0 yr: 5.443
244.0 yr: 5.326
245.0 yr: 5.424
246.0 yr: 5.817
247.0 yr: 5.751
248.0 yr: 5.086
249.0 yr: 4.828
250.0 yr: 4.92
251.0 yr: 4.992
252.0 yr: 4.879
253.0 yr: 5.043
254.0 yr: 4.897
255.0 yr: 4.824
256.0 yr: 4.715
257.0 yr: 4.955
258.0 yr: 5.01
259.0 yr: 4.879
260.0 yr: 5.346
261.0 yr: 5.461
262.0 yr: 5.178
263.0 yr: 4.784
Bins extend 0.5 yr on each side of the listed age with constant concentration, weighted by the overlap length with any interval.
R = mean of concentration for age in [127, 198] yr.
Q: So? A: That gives 5.22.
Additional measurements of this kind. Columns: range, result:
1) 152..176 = 5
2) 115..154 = 5.35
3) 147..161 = 5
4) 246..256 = 5.05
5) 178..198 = 5.37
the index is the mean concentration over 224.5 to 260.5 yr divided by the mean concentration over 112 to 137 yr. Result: 0.95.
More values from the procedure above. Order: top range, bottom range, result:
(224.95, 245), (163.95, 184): 1.07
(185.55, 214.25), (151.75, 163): 1.09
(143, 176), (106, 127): 0.94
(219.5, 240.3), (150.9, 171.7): 1.06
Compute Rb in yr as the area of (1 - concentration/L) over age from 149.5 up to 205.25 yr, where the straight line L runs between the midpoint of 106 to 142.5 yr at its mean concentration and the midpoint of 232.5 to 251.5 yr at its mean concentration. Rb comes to 1.5 yr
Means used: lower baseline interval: 5.38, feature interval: 5.18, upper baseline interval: 5.26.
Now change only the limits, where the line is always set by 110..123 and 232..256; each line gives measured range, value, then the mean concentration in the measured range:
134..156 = 0.69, 5.18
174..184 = 0.62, 4.96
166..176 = 0.72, 4.92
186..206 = -0.82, 5.48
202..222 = 0.11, 5.2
